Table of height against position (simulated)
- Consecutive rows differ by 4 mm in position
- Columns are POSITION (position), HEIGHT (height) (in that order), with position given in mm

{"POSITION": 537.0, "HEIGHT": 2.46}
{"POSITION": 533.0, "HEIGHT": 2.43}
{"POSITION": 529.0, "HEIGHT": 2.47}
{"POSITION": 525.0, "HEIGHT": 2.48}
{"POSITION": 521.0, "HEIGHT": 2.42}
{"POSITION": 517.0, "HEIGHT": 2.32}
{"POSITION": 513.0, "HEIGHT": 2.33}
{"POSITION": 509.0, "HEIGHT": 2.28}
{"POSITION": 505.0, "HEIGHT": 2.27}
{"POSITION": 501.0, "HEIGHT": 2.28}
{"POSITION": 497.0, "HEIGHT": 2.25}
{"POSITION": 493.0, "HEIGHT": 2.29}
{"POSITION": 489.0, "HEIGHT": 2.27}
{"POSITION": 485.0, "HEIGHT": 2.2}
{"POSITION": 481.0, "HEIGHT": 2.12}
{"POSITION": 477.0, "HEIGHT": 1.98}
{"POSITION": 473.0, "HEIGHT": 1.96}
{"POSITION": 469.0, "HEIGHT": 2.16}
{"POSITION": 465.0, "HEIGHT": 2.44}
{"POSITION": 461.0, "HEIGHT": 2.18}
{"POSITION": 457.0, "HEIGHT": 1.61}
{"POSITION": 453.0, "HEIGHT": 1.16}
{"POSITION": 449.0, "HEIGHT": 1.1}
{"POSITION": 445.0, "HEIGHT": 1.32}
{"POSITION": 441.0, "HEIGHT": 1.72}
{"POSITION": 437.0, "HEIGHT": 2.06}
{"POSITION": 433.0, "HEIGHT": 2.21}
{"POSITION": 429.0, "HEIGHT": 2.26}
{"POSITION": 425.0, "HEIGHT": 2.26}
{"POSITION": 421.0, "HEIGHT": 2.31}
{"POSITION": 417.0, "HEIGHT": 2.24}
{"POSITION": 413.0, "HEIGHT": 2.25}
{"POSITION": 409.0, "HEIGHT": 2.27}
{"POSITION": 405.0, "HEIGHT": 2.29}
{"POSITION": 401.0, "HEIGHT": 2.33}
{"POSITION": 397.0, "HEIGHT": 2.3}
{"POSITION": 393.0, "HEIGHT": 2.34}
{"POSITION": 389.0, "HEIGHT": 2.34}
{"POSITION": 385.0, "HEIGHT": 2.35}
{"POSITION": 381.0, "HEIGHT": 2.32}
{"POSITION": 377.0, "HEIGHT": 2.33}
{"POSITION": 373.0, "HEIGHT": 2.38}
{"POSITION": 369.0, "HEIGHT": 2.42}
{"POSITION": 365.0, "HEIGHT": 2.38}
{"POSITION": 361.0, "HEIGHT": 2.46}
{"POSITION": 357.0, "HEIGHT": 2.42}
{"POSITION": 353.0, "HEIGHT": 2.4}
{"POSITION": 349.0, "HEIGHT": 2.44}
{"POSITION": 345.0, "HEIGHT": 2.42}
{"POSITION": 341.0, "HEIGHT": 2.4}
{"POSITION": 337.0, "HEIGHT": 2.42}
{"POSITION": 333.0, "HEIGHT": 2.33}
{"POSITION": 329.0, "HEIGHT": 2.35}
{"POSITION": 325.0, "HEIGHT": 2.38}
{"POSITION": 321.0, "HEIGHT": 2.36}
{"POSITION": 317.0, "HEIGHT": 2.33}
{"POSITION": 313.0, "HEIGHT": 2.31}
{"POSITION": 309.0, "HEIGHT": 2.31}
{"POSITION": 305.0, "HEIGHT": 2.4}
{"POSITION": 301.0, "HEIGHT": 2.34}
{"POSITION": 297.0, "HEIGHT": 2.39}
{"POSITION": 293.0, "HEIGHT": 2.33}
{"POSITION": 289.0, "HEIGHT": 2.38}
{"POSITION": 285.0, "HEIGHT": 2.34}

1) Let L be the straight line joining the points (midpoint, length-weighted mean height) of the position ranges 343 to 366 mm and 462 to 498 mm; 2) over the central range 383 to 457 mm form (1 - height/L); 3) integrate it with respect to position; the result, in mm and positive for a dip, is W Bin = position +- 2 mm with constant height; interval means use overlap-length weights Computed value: 8.2 mm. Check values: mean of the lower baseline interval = 2.42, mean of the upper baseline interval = 2.18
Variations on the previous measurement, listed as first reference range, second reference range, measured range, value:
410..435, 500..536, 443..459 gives 6.93 mm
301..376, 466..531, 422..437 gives 0.57 mm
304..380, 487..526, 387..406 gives 0.30 mm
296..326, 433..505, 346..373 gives -2.25 mm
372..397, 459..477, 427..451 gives 4.83 mm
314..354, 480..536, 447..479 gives 7.02 mm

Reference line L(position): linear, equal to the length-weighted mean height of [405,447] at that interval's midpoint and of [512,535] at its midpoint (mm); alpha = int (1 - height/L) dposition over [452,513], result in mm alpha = 4.4 mm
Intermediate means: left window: 2.1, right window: 2.41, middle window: 2.12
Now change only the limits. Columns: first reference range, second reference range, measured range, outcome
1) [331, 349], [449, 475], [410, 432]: -2.4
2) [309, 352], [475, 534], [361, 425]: 0.5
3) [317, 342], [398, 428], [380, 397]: -0.2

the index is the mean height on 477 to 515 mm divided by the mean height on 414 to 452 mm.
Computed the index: 1.16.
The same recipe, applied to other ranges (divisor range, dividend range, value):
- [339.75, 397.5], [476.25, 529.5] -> 0.96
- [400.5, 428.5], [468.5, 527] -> 0.99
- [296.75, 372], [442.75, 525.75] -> 0.87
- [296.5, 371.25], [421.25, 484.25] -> 0.81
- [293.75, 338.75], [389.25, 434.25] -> 0.97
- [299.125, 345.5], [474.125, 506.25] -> 0.93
